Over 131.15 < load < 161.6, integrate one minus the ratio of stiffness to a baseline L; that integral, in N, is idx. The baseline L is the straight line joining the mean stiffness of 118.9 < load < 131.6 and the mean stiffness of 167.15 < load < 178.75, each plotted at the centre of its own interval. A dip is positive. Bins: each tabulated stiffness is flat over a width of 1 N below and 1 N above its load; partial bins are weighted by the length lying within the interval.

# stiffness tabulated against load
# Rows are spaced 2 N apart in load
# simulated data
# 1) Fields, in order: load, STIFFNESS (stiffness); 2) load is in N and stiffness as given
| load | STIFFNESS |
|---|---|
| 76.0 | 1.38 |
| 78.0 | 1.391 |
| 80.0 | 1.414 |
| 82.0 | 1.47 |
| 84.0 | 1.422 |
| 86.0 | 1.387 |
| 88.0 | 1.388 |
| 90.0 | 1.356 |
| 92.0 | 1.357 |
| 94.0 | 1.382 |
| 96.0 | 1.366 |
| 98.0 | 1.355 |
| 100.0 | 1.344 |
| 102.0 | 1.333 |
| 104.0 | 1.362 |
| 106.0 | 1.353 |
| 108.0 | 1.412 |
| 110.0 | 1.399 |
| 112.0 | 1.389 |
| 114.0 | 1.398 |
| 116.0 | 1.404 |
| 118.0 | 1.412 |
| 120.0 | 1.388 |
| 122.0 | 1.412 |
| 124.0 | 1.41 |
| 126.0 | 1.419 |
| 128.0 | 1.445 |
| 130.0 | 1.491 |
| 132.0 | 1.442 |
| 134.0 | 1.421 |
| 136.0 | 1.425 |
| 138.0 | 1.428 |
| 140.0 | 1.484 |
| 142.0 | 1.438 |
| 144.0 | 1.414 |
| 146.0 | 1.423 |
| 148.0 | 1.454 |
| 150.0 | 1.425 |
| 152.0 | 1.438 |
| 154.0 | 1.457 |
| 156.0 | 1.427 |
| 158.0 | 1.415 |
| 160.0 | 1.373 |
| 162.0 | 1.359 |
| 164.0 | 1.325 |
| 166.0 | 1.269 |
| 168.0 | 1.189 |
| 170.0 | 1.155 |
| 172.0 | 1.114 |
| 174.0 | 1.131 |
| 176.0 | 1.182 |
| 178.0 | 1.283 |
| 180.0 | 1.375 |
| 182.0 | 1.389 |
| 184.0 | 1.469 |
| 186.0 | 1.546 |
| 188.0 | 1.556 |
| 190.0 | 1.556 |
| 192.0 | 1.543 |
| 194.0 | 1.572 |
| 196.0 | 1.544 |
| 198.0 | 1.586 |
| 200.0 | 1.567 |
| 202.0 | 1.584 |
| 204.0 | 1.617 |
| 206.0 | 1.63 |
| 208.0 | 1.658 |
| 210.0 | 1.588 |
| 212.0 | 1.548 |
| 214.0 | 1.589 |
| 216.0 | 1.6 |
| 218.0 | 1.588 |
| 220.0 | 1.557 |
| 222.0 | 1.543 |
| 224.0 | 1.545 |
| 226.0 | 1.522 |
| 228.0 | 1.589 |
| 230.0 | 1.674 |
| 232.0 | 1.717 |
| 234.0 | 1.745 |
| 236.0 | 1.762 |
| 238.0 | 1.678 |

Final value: -2.7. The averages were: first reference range 1.43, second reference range 1.17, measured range 1.43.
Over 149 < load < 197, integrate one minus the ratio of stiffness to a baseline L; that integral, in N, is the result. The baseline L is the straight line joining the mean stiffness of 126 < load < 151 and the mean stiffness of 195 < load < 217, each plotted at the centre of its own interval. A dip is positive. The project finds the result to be 4.4 N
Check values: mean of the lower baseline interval 1.44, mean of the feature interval 1.38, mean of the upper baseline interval 1.59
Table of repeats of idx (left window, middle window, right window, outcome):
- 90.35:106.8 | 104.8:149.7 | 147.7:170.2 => -2.0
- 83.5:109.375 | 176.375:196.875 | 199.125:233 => 0.9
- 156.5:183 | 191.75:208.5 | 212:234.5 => -1.5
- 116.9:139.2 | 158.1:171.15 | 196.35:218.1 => 1.9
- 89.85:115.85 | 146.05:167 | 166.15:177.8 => -3.1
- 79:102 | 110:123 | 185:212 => 0.3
